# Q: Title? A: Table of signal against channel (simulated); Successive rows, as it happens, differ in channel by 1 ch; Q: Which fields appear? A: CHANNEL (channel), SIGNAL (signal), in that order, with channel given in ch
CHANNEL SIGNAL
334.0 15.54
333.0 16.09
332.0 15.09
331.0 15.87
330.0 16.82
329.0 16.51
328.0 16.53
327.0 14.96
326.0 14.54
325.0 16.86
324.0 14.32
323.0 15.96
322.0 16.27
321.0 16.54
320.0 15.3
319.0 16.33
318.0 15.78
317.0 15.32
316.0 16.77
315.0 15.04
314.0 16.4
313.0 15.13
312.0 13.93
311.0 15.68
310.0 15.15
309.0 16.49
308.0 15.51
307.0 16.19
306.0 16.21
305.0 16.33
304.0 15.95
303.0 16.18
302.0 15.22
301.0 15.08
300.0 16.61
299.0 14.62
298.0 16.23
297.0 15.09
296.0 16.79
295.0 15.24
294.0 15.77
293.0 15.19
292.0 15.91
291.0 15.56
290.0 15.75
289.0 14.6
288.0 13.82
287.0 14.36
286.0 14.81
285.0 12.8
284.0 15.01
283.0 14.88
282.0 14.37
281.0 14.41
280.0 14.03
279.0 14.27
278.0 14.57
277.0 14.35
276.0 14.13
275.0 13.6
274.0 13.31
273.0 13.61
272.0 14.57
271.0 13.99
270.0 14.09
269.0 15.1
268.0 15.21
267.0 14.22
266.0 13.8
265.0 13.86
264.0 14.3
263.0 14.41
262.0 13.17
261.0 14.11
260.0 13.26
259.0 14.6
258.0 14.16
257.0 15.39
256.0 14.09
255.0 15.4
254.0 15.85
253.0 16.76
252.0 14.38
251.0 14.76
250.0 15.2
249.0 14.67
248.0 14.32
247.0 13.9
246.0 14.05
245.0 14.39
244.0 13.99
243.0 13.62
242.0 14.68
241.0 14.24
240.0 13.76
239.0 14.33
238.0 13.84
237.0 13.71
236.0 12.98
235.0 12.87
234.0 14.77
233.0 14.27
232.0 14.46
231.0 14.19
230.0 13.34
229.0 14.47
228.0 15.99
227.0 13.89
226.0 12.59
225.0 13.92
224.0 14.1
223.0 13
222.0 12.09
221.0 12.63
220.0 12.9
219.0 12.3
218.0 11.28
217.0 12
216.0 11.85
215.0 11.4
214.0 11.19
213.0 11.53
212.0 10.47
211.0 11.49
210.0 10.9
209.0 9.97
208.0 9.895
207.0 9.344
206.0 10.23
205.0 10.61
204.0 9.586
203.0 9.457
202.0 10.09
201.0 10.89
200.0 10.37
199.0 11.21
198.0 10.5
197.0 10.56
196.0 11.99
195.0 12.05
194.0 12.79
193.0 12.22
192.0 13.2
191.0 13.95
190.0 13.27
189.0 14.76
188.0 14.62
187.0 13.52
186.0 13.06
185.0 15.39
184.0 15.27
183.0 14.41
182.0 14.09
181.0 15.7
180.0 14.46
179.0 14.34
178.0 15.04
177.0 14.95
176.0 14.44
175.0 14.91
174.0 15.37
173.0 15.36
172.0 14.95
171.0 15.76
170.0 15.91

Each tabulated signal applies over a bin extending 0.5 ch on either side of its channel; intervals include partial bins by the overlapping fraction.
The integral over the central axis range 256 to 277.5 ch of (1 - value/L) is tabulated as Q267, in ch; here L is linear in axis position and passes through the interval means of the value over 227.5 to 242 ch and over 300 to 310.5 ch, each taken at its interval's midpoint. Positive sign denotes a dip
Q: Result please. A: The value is 1.1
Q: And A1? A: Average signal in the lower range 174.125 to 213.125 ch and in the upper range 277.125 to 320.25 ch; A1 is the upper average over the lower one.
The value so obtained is 1.23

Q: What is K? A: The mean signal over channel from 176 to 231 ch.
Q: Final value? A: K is 12.5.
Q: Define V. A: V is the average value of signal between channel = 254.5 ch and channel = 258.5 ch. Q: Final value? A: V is 14.8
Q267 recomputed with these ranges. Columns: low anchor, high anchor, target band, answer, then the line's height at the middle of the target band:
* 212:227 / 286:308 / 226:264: -2.6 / 13.4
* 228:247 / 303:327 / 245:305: 0.6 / 14.9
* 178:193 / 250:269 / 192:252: 7.6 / 14.4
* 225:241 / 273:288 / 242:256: -0.6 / 14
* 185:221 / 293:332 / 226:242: -1.5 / 12.8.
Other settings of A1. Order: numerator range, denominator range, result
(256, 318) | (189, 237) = 1.23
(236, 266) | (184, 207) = 1.19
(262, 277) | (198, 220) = 1.31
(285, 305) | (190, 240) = 1.26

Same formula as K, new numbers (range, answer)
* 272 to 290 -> 14.2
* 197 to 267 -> 13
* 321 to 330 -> 15.8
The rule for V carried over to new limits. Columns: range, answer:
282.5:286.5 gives 14.4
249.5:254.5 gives 15.4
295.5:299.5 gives 15.7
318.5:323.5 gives 16.1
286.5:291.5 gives 14.8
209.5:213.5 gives 11.1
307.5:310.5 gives 15.7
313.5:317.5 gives 15.9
